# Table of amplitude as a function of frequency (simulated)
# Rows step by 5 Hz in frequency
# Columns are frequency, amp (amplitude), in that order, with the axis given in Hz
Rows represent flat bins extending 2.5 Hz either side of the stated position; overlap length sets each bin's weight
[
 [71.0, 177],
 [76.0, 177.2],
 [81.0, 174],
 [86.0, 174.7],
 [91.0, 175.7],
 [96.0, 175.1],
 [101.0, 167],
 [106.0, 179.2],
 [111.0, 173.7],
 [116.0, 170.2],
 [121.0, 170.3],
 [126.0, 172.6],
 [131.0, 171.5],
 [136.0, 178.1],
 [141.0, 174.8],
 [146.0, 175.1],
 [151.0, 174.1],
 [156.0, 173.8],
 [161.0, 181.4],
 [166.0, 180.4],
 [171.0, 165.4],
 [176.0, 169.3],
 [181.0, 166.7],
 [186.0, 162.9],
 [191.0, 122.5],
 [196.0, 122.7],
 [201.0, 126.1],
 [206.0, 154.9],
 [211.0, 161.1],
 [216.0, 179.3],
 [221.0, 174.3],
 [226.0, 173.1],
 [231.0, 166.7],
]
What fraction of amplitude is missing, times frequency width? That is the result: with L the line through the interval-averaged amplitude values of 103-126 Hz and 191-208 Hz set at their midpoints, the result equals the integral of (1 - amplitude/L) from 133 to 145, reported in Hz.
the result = -1.1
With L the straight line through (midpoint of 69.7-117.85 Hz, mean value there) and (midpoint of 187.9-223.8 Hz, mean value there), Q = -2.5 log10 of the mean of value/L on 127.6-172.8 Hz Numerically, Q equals -0.087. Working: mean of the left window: 174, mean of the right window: 149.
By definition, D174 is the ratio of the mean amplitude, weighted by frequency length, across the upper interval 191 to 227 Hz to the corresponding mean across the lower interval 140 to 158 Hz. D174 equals 0.9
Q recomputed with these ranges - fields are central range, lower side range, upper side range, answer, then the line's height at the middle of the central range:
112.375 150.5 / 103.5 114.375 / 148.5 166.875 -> 0.02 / 177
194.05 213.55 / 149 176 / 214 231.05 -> 0.22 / 174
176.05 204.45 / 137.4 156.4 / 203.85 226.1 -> 0.19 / 171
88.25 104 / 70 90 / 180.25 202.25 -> -0.02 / 170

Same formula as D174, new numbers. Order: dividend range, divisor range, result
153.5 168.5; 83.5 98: 1.02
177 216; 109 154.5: 0.86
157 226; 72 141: 0.92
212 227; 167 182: 1.03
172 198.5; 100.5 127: 0.87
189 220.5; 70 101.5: 0.84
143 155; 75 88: 1.00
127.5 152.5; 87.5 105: 1.01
